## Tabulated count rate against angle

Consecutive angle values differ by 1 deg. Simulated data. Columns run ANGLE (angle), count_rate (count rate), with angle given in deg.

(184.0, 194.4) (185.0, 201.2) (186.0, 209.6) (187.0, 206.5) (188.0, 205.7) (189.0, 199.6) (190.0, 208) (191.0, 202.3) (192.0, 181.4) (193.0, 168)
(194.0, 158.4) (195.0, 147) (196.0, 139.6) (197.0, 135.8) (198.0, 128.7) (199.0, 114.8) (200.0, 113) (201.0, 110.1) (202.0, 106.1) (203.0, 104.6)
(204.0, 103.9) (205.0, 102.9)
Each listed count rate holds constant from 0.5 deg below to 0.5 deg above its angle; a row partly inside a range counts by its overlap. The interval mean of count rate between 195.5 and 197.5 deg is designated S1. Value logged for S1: 138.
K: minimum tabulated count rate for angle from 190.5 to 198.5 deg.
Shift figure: 128.7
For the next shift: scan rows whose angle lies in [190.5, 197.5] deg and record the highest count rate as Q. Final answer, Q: 202.3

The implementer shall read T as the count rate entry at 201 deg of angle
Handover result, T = 110.1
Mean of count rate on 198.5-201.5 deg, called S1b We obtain 113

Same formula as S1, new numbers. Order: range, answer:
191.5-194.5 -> 169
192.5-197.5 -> 150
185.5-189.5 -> 205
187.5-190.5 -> 204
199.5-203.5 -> 108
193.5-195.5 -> 153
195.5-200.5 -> 126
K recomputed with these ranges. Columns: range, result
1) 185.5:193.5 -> 168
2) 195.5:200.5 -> 113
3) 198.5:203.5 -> 104.6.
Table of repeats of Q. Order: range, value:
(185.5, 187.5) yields 209.6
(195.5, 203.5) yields 139.6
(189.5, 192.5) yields 208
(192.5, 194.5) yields 168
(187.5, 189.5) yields 205.7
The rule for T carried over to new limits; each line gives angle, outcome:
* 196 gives 139.6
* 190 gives 208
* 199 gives 114.8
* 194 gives 158.4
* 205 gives 102.9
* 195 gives 147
